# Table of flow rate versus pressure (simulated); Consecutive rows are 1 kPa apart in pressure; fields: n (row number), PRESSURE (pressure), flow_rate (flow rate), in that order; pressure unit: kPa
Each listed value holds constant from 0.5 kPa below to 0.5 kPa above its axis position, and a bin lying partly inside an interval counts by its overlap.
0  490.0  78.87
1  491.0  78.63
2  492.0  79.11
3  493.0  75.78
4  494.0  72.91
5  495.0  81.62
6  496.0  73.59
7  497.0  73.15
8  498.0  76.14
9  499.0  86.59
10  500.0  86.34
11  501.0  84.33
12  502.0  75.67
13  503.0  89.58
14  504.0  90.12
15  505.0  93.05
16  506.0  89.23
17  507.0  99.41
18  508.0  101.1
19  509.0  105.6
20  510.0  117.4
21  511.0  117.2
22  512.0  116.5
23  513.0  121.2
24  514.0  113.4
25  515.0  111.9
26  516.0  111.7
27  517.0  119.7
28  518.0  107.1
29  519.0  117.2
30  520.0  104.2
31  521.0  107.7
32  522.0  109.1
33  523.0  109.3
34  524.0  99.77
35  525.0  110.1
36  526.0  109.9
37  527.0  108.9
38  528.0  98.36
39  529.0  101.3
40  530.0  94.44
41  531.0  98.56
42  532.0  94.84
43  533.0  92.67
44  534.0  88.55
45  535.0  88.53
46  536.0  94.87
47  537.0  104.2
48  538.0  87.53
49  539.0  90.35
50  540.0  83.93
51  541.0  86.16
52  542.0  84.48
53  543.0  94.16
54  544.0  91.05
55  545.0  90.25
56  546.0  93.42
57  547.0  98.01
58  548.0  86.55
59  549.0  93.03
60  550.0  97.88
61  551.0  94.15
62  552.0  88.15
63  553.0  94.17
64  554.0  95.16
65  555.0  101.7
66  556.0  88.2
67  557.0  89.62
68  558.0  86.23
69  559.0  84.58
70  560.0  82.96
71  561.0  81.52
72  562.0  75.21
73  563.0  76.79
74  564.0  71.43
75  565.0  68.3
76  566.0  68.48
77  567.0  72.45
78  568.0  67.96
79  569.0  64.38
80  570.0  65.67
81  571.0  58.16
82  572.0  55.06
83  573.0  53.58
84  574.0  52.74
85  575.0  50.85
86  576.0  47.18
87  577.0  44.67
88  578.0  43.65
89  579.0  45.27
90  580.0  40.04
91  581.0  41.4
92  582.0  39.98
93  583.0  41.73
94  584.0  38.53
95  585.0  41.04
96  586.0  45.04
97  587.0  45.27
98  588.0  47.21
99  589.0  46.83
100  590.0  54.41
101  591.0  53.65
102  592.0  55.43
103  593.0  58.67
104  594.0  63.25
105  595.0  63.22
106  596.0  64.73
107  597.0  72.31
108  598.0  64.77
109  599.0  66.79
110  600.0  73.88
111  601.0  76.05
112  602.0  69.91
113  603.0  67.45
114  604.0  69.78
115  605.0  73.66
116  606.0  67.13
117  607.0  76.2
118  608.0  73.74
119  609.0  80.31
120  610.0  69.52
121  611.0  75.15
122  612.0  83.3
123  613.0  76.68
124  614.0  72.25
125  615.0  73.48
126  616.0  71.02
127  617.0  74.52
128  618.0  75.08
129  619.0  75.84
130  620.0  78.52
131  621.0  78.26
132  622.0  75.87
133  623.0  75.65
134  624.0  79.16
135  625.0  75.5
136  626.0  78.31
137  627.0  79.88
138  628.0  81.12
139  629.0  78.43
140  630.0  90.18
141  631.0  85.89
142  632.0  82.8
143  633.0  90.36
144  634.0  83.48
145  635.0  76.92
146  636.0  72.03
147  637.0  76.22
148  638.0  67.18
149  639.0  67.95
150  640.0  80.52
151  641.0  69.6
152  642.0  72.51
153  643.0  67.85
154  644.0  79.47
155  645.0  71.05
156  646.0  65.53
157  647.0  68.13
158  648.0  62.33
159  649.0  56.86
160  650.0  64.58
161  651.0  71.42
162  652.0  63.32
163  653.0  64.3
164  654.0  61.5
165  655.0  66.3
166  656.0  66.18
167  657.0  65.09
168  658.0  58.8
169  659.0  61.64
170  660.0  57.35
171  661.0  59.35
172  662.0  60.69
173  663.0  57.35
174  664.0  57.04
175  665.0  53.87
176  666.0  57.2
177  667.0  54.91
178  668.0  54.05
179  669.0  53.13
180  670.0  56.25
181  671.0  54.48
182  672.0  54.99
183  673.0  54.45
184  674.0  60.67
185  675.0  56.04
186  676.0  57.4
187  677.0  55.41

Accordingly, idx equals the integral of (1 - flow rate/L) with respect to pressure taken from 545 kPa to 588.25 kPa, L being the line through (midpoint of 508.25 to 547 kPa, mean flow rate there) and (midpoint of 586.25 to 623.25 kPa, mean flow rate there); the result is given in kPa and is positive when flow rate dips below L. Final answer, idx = 9.04 kPa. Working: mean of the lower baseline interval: 102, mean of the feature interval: 68.2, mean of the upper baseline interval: 68.4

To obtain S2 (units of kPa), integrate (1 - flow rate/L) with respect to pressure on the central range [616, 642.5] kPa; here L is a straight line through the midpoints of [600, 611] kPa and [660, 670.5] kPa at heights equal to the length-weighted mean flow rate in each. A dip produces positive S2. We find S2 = -4.6 kPa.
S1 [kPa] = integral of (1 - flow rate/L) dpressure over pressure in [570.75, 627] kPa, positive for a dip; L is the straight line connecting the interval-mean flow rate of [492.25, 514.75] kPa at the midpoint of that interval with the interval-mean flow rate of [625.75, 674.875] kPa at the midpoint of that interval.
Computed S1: 9.4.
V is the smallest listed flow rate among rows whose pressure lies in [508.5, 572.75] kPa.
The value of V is 55.06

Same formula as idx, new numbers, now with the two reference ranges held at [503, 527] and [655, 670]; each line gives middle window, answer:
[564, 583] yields 7.28 kPa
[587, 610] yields 4.16 kPa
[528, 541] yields 1.01 kPa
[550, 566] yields 1.42 kPa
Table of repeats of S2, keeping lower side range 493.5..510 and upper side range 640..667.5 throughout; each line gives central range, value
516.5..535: -4.45 kPa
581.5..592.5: 4.12 kPa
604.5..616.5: -0.67 kPa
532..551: -2.49 kPa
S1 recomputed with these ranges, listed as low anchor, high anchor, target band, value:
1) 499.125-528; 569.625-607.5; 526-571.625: -3.1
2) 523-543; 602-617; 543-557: -0.3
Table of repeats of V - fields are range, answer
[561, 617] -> 38.53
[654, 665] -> 53.87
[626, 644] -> 67.18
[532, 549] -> 83.93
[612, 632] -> 71.02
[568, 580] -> 40.04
